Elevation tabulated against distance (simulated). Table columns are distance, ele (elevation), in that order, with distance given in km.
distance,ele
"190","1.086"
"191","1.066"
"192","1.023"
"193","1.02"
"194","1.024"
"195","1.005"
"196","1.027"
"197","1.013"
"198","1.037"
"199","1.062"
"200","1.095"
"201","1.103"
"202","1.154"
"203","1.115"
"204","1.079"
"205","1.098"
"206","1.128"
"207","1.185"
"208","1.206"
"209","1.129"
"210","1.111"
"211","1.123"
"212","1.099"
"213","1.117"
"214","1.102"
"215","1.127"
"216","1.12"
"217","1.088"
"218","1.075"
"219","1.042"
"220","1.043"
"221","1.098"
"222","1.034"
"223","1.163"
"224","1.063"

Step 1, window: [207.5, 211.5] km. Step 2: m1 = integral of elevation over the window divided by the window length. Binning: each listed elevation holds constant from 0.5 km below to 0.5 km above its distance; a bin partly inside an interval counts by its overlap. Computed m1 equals 1.14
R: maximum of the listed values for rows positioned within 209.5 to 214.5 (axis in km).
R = 1.123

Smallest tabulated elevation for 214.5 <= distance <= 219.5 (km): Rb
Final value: 1.042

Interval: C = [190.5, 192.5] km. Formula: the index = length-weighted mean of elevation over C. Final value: 1.04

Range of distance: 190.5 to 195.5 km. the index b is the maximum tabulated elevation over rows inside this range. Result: 1.066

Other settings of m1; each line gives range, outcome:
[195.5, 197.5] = 1.02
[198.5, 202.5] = 1.1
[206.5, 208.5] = 1.2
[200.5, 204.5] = 1.11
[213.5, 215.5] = 1.11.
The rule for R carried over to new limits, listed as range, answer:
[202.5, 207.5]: 1.185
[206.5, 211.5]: 1.206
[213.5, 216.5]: 1.127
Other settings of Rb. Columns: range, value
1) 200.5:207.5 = 1.079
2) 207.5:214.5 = 1.099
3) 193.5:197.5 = 1.005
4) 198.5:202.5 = 1.062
